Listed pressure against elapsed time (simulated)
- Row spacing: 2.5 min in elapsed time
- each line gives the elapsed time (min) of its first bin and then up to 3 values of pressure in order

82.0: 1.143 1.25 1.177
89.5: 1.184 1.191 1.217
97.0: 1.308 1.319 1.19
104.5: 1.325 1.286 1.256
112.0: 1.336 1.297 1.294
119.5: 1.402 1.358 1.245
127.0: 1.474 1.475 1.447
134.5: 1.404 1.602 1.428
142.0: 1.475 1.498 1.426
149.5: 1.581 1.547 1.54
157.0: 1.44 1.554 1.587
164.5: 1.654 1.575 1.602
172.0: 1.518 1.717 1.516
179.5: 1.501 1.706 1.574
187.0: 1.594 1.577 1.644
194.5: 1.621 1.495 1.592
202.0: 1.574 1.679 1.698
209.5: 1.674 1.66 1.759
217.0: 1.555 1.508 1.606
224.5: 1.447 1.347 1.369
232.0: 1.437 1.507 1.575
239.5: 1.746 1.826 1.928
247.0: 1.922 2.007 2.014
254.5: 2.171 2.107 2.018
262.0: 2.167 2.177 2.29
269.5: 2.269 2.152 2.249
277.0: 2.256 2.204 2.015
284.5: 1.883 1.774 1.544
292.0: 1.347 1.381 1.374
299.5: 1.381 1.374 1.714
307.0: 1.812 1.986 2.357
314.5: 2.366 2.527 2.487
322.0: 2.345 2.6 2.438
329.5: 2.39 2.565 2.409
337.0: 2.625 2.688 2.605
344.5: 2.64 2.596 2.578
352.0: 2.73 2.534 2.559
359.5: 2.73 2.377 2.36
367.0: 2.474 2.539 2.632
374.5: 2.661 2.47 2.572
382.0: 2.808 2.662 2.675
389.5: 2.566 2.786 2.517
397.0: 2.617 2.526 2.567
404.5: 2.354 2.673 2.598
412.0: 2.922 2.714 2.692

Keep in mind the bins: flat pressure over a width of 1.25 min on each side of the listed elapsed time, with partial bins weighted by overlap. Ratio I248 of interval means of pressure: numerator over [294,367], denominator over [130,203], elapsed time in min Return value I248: 1.49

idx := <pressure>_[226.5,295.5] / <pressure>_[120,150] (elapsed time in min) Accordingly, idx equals 1.31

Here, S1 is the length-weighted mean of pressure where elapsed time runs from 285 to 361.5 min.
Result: 2.21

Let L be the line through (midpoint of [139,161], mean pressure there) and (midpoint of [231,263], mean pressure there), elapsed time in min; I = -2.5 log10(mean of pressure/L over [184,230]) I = 0.09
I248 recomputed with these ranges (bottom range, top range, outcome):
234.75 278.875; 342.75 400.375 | 1.27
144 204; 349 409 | 1.64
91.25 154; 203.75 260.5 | 1.25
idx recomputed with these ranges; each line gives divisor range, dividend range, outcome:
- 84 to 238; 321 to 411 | 1.74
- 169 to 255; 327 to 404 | 1.57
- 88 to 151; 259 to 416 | 1.72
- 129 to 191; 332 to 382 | 1.67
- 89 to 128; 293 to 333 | 1.59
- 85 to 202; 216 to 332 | 1.32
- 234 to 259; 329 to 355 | 1.36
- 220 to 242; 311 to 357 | 1.66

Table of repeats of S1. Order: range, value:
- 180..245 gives 1.6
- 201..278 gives 1.83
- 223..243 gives 1.53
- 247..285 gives 2.13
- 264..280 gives 2.23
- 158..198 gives 1.59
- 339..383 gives 2.58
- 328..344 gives 2.55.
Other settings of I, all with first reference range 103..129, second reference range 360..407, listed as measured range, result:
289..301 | 0.47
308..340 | -0.06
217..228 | 0.22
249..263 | -0.06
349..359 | -0.08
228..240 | 0.24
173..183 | 0.01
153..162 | 0.00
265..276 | -0.10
